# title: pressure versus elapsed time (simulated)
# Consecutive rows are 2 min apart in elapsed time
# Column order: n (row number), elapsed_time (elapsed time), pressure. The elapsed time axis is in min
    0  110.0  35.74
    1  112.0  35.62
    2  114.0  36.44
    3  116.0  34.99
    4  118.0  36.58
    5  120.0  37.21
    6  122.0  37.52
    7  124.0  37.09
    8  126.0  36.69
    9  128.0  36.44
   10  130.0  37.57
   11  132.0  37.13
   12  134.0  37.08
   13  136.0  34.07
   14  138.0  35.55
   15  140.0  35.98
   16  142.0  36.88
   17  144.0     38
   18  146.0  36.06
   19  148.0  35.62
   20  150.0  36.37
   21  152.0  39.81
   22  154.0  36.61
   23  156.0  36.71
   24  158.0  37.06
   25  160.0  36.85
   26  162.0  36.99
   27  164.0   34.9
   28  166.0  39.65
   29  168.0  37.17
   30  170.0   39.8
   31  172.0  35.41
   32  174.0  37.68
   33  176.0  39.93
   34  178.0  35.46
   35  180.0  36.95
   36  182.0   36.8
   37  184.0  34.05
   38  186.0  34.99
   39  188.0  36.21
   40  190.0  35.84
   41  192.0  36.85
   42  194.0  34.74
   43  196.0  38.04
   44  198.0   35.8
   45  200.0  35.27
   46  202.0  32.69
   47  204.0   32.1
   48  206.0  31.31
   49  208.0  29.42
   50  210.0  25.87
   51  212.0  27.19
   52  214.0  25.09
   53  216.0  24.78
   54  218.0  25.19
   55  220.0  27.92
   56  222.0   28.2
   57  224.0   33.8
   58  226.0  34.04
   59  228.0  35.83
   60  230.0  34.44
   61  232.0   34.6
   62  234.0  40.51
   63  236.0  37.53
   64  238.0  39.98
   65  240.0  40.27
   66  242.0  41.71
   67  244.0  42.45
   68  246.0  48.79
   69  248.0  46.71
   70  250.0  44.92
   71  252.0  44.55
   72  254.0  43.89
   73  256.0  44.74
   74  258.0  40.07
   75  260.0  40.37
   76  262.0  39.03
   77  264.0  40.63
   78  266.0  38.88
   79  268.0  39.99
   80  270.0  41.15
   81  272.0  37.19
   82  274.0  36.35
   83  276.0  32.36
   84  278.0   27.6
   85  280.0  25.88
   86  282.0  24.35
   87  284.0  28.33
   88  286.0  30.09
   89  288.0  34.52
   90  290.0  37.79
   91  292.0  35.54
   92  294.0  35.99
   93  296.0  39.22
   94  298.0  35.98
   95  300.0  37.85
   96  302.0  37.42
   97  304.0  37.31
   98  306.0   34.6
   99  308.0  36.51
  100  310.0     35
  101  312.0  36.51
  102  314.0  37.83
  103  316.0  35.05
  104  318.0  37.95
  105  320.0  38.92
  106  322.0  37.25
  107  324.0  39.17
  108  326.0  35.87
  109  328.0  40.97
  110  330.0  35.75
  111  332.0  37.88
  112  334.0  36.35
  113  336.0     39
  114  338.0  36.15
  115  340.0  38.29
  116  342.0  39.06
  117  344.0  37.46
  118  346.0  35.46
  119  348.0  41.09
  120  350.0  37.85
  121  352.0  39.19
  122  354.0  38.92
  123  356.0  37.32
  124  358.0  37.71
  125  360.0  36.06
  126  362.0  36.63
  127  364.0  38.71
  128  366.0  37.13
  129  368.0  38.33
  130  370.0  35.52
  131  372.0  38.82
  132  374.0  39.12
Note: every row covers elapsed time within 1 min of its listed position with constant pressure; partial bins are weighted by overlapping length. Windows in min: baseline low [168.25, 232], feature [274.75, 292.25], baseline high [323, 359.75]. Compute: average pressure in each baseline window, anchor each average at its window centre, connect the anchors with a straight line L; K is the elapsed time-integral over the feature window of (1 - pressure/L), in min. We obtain 2.7 min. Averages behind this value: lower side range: 33.3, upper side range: 37.9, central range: 30.6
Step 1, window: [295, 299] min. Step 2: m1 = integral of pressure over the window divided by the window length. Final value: 37.6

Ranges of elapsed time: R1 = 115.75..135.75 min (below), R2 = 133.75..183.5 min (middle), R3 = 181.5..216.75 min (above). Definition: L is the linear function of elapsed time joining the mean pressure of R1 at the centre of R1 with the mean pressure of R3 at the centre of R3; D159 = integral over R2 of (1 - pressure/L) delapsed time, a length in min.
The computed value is -2.9 min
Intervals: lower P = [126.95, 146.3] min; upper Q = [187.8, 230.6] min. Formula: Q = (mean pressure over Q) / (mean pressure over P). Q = 0.9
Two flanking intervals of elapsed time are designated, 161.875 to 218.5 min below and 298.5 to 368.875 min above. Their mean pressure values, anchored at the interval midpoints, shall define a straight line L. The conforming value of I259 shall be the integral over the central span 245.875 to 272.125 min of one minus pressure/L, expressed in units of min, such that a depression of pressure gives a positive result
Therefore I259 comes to -4.8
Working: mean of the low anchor 34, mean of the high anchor 37.5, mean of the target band 42.2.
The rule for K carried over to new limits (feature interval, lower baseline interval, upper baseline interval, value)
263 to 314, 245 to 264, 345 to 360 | 7.9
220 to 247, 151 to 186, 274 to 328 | -1.1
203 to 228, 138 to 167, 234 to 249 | 7.2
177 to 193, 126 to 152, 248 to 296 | 0.3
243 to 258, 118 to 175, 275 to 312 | -4.4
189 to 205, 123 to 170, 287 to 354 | 0.8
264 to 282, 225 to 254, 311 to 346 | 2.2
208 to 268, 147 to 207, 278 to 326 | -2.1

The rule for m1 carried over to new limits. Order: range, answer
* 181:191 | 35.6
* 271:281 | 31.9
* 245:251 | 46.8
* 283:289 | 31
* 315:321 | 37.3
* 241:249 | 44.9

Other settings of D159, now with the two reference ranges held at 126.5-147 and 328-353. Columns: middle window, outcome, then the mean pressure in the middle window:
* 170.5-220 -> 4.9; 33.2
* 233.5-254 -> -3.1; 42.9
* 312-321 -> 0.1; 37.3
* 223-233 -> 0.7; 34.5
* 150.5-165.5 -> -0.2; 37.1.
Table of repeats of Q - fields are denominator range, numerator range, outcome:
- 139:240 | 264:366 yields 1.05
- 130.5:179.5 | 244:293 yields 1.02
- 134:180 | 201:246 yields 0.90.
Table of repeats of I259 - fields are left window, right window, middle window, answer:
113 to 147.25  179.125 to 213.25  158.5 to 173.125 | -0.9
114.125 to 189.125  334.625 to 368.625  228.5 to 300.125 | -1.0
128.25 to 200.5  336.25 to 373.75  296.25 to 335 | 0.5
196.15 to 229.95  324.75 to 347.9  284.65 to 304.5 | -0.4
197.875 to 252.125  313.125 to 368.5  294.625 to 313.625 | 0.1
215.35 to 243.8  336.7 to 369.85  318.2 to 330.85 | -0.3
